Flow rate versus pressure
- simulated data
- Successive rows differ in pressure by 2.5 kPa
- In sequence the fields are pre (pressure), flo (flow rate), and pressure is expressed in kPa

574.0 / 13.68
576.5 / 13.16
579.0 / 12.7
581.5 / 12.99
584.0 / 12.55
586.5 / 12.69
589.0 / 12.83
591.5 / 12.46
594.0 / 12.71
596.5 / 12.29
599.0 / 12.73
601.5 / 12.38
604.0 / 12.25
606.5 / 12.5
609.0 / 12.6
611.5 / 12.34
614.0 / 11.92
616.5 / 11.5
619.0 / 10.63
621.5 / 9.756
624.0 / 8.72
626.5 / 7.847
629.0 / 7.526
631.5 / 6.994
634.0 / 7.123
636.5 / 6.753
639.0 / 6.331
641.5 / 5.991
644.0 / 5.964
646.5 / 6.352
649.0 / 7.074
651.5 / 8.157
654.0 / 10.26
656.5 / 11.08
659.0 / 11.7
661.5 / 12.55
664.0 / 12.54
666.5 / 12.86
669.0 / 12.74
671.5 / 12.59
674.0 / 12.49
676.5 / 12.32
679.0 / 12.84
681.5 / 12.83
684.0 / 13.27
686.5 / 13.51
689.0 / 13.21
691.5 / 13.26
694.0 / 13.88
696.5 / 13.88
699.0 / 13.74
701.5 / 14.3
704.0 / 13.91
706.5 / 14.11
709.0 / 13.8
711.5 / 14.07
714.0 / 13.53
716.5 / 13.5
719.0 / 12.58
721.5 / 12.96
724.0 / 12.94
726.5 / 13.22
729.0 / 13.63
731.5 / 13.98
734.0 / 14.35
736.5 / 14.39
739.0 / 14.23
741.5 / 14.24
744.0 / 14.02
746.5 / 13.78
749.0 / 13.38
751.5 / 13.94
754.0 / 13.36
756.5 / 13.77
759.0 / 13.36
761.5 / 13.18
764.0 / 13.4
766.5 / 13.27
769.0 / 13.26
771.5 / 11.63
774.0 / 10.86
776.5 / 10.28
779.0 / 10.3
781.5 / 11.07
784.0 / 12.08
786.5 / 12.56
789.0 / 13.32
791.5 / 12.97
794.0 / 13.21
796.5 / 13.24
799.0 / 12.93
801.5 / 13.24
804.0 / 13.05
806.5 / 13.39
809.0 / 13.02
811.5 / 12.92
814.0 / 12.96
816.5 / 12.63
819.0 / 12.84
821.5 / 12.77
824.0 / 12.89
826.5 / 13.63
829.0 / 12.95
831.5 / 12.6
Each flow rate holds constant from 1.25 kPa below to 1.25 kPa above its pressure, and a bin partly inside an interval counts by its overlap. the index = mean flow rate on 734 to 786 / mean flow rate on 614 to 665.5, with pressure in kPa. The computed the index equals 1.46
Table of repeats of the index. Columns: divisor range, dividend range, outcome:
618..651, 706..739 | 1.83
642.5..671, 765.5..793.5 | 1.18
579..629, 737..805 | 1.10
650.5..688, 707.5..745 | 1.13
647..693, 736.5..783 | 1.09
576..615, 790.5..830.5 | 1.04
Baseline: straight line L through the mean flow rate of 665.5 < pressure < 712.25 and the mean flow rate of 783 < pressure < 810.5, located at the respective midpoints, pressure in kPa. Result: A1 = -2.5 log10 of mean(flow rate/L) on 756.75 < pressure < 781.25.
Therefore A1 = 0.08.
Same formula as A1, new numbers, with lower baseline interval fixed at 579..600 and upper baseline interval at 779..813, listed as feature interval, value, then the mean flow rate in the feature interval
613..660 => 0.44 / 8.47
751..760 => -0.07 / 13.6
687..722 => -0.08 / 13.6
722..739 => -0.08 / 13.8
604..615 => 0.03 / 12.3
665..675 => 0.00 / 12.7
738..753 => -0.10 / 13.9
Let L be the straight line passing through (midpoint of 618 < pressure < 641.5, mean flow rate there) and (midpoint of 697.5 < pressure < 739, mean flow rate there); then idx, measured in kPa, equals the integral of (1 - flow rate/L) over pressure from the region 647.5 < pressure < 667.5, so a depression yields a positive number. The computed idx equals -2.0 kPa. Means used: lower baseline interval 7.83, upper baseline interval 13.7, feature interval 10.7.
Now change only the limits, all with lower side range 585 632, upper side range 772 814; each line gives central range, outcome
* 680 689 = -1.12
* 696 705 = -1.62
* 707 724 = -2.11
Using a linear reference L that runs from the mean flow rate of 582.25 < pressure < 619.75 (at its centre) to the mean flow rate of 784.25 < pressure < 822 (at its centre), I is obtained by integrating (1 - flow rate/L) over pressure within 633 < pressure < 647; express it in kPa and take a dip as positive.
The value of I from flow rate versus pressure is 6.8 kPa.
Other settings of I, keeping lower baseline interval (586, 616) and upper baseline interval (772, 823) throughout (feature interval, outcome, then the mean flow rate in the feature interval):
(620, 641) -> 8.2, 7.61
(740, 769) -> -2.6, 13.6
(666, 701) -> -1.9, 13.1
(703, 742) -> -3.9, 13.7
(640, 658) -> 6.6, 7.87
